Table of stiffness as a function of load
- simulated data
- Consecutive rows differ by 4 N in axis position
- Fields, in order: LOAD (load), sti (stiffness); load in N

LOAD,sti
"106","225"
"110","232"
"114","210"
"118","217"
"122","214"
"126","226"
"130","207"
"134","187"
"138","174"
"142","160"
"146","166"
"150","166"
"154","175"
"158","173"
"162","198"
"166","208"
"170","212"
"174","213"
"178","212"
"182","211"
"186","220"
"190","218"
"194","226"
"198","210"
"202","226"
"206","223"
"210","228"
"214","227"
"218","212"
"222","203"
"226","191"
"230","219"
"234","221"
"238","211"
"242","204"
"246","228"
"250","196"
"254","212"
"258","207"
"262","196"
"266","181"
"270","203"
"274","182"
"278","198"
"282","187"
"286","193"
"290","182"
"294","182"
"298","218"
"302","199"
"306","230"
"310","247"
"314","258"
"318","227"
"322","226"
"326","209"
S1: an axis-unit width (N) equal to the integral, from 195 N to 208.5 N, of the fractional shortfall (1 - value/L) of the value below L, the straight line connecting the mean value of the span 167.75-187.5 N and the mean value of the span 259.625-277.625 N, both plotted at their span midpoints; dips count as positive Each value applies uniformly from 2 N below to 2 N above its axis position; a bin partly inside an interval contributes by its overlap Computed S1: -0.8 N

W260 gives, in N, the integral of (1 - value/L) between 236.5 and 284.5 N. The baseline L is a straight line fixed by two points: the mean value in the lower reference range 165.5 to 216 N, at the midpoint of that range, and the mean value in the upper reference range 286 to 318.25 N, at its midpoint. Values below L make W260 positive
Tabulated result 3.7 N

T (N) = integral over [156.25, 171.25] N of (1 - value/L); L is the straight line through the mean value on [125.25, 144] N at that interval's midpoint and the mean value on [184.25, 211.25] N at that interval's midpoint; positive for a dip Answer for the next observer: 0.5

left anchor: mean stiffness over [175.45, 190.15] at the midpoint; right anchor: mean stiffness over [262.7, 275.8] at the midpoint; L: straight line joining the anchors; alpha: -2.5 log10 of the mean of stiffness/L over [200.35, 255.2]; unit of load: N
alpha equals -0.07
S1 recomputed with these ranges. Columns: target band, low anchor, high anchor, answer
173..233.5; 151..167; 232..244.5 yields -4.7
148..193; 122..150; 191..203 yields 1.1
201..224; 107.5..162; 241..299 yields -2.8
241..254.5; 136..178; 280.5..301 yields -1.4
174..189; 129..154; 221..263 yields -2.1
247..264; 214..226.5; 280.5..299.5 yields -0.4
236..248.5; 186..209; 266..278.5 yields -0.6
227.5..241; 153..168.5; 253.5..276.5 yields -1.5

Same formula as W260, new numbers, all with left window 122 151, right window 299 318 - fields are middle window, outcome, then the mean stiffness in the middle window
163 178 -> -1.14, 210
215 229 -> 0.27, 205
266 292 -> 3.95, 190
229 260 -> 0.42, 212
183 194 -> -1.06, 220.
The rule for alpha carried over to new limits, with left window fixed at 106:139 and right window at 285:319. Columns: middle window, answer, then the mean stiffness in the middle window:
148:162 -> 0.20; 175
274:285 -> 0.13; 191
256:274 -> 0.10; 195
